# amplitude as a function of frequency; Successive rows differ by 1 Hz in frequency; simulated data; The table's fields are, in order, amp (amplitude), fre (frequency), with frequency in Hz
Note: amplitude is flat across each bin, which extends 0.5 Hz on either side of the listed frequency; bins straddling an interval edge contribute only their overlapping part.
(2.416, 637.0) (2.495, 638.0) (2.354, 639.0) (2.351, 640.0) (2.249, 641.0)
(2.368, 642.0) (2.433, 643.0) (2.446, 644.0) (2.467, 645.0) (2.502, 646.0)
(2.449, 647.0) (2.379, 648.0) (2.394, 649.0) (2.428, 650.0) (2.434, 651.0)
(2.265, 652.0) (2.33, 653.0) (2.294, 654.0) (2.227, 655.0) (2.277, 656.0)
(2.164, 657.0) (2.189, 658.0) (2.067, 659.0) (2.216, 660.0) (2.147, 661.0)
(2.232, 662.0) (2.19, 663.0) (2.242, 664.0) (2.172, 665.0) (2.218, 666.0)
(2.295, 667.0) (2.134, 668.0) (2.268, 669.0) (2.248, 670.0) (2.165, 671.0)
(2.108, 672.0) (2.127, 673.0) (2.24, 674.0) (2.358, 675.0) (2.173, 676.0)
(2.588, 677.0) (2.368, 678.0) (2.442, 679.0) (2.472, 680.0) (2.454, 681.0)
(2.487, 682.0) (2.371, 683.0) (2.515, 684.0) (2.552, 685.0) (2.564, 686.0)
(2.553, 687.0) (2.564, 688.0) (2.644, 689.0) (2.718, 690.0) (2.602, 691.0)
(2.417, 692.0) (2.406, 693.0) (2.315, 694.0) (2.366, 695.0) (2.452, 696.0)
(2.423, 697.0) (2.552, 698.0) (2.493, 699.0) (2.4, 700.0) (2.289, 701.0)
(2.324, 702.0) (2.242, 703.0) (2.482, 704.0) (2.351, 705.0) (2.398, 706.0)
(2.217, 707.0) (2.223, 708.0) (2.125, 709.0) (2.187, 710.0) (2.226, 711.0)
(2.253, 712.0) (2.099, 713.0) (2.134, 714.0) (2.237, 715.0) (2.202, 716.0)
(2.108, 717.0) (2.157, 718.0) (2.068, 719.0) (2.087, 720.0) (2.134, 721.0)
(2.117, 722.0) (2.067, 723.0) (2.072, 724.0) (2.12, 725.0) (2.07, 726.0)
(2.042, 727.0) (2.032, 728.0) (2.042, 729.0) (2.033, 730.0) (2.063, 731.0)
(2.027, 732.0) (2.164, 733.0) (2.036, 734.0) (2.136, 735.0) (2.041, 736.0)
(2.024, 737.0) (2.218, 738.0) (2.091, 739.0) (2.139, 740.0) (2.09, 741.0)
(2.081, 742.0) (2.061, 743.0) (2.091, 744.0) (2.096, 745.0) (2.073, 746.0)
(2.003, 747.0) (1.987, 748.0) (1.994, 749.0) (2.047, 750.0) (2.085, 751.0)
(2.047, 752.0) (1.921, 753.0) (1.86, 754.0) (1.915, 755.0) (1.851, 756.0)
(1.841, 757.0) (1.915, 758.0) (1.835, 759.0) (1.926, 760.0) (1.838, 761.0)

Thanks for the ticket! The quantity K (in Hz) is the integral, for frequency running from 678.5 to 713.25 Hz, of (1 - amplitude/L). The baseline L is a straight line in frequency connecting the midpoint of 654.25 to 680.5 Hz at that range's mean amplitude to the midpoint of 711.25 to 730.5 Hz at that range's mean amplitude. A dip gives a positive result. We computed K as -3.7 Hz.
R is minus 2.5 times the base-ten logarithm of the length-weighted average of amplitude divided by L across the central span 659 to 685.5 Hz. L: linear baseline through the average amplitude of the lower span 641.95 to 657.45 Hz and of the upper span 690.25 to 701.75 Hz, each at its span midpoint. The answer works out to 0.05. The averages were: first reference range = 2.37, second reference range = 2.43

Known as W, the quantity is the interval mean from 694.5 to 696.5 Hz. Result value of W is 2.41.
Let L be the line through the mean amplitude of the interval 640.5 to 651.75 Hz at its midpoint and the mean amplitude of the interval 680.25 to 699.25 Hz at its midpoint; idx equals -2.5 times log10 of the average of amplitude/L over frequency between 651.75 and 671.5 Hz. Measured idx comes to 0.105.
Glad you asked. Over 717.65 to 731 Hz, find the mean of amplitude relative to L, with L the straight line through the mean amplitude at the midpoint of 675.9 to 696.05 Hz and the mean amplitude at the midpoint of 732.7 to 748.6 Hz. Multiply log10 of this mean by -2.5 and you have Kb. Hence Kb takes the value 0.06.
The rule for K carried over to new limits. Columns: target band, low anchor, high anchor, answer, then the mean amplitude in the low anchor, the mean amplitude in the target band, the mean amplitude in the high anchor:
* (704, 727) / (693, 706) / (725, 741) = 0.7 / 2.39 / 2.17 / 2.08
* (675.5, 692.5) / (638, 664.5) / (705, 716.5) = -1.8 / 2.31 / 2.5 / 2.22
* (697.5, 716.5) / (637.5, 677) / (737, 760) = -1.3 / 2.29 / 2.29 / 2.01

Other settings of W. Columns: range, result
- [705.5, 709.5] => 2.24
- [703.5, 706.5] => 2.41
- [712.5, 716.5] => 2.17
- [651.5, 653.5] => 2.3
